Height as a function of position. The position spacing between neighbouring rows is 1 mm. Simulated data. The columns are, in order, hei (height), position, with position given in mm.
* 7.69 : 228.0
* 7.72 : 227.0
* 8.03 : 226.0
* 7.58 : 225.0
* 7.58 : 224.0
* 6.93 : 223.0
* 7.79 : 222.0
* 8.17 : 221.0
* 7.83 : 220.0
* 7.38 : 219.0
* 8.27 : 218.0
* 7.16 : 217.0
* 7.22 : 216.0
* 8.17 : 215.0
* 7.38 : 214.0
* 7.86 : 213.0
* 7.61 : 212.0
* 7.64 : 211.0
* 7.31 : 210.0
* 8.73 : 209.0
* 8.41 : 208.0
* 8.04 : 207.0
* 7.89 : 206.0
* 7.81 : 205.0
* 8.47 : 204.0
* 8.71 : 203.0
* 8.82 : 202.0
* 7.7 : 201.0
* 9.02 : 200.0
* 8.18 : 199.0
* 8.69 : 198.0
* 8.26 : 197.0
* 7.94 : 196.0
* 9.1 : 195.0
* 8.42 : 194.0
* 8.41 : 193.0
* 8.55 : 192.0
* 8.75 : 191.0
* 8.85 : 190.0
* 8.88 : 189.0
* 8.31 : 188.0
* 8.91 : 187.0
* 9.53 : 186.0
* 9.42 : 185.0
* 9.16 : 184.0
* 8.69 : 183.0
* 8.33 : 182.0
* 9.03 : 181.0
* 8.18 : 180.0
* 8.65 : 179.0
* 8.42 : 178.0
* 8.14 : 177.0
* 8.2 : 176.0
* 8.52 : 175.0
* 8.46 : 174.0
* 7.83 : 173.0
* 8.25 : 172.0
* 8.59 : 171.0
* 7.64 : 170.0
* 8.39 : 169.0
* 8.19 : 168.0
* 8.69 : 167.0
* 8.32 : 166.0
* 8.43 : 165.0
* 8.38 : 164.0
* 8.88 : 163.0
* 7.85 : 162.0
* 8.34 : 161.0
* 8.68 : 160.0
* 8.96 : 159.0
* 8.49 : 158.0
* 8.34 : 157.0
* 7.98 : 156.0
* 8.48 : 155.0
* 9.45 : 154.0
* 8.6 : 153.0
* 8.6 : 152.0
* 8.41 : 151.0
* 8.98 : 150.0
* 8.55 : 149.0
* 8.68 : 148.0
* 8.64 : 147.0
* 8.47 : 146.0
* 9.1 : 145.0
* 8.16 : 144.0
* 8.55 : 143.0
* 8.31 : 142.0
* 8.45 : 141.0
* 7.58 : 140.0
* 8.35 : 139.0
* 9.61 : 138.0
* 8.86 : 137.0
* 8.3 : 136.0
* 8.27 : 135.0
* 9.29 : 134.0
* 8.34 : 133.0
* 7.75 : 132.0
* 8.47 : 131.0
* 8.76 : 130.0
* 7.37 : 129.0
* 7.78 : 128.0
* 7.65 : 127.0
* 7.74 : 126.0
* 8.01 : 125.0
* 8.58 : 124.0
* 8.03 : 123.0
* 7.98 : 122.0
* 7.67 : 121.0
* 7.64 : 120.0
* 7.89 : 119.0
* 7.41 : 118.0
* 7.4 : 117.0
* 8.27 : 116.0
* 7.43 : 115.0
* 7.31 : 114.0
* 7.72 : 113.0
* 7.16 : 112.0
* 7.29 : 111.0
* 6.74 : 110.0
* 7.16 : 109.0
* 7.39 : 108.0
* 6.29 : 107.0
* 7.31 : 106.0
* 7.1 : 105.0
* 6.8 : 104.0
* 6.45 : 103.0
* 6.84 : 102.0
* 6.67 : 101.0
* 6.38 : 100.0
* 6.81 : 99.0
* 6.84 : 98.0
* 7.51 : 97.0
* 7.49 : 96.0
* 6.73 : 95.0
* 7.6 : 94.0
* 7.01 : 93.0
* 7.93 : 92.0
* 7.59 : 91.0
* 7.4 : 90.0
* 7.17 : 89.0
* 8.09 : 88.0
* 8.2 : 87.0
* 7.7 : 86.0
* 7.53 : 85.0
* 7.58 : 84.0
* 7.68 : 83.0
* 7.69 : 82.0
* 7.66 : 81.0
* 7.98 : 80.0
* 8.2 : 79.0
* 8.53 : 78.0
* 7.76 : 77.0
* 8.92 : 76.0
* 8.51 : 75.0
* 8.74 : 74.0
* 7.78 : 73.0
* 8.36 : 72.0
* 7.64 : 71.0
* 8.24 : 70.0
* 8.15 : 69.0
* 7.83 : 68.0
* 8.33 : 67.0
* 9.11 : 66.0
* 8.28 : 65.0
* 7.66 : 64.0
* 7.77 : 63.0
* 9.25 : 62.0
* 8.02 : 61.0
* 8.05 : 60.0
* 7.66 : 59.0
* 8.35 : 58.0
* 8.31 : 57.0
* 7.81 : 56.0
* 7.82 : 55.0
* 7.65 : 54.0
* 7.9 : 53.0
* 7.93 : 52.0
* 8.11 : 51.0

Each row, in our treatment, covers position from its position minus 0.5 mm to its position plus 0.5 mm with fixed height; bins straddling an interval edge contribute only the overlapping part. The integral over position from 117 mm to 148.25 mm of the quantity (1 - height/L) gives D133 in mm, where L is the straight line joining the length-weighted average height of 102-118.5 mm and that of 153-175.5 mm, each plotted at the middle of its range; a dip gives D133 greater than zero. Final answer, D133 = -2.1 mm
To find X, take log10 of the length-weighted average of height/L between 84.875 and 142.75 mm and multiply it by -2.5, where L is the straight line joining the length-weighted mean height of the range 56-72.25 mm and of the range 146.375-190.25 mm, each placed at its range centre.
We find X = 0.10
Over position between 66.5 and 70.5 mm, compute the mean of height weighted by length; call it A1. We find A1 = 8.14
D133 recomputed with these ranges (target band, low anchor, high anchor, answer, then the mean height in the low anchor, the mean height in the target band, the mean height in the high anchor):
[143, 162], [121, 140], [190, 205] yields -0.6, 8.25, 8.58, 8.49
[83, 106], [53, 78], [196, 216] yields 2.5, 8.17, 7.26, 8.11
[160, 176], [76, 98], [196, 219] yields -0.8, 7.68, 8.32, 8.04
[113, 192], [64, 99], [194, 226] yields -4.4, 7.86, 8.38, 8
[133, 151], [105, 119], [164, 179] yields -1.8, 7.31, 8.58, 8.31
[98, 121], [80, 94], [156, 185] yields 2.0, 7.64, 7.16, 8.44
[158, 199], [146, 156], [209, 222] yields -1.4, 8.66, 8.53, 7.71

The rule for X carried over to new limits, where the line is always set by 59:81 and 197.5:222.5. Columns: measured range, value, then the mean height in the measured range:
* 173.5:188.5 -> -0.08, 8.66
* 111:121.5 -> 0.08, 7.58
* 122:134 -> 0.01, 8.09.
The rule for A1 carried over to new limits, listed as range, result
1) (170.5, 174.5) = 8.28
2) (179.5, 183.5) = 8.56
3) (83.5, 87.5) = 7.75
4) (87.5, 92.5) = 7.64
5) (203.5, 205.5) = 8.14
